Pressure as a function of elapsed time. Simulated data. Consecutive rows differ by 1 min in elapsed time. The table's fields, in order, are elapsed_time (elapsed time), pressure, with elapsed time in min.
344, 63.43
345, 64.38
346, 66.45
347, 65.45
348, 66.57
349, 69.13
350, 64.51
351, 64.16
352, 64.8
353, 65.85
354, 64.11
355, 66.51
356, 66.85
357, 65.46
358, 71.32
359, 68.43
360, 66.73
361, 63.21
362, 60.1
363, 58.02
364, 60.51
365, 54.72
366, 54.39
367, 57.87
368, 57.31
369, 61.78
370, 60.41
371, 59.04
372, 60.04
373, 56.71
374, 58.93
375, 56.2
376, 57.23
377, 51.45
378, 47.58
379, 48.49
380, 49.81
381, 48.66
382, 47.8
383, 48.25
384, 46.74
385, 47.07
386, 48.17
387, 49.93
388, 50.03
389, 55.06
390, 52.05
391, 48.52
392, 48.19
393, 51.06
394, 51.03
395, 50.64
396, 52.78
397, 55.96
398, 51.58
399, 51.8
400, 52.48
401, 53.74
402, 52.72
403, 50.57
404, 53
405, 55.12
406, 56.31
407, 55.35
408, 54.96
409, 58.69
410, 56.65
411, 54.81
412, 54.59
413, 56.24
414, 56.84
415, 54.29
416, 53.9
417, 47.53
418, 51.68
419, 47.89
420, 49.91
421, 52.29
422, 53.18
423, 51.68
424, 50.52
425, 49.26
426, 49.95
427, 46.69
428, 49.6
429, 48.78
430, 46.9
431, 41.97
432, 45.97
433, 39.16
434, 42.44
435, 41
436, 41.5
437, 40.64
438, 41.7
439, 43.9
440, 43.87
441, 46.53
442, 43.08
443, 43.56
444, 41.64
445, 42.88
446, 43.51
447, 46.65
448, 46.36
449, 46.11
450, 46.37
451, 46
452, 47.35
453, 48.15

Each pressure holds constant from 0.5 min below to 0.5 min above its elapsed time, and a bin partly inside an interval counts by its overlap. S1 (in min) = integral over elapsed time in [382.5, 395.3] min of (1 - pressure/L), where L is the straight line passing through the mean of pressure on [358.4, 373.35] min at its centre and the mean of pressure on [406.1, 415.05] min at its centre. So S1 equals 1.8 min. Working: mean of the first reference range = 60.1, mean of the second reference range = 55.9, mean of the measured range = 49.7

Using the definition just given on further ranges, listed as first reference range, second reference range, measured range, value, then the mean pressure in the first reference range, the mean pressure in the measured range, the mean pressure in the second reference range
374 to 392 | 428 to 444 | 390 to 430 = -4.61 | 50.4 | 52.3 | 43.5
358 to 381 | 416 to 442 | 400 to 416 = -1.35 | 57.8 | 54.8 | 46.7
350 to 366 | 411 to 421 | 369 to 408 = 3.59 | 63.8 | 52.5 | 52.6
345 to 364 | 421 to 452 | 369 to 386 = 1.96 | 65.3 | 52.9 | 45.5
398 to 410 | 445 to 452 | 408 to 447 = 1.31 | 54.1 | 48.1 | 45.7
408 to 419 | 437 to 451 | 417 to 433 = 0.56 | 54.2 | 48.7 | 44.2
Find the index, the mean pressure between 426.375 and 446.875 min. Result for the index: 43.9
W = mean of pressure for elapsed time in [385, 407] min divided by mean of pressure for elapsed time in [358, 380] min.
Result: 0.89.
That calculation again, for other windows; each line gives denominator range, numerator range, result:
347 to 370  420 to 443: 0.73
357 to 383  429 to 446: 0.75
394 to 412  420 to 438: 0.86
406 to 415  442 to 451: 0.80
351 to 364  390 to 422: 0.82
